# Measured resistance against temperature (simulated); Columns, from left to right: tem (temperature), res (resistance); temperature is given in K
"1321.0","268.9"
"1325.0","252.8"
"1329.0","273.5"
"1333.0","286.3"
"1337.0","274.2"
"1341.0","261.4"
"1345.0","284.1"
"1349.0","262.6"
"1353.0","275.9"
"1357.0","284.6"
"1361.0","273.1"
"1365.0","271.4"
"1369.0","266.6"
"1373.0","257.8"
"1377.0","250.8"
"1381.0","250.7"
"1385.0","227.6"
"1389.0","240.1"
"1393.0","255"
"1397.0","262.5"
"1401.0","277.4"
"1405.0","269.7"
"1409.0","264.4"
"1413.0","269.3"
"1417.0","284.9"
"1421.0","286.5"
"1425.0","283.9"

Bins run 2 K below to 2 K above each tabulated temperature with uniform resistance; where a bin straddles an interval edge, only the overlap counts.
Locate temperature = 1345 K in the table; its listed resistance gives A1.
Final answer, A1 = 284.1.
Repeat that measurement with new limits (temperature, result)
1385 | 227.6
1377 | 250.8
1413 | 269.3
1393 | 255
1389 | 240.1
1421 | 286.5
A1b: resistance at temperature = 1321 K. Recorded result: 268.9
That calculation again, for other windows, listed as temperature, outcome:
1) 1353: 275.9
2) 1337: 274.2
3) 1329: 273.5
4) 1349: 262.6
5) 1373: 257.8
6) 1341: 261.4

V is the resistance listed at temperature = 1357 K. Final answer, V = 284.6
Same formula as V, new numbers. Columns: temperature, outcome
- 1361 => 273.1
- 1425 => 283.9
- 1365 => 271.4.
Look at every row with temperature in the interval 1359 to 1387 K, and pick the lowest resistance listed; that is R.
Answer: 227.6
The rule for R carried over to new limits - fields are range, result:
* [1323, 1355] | 252.8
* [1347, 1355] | 262.6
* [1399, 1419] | 264.4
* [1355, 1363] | 273.1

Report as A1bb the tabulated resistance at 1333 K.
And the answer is 286.3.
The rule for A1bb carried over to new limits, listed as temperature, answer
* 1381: 250.7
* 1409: 264.4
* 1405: 269.7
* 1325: 252.8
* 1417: 284.9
